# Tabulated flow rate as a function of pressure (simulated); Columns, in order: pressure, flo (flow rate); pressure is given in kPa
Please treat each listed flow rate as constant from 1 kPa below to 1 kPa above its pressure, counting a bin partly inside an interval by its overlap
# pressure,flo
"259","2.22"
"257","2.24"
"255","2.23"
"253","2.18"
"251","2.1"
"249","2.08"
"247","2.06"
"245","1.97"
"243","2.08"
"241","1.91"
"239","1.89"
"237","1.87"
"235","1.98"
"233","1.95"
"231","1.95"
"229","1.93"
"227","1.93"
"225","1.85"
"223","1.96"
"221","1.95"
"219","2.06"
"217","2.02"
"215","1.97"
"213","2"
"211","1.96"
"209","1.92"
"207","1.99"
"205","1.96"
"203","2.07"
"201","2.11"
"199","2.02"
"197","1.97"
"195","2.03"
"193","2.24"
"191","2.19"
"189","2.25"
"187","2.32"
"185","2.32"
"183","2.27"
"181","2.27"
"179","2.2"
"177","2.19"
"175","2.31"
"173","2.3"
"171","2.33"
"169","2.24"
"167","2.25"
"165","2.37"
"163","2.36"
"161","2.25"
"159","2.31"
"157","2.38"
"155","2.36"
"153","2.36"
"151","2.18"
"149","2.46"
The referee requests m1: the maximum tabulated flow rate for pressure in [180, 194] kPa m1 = 2.32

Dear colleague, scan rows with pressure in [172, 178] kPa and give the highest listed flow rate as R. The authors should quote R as 2.31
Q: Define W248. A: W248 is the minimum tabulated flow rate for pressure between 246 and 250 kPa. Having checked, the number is 2.06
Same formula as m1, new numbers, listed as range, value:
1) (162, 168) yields 2.37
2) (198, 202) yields 2.11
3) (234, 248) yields 2.08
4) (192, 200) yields 2.24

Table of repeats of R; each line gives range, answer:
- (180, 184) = 2.27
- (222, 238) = 1.98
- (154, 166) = 2.38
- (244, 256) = 2.23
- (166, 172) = 2.33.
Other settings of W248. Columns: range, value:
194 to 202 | 1.97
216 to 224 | 1.95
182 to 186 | 2.27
